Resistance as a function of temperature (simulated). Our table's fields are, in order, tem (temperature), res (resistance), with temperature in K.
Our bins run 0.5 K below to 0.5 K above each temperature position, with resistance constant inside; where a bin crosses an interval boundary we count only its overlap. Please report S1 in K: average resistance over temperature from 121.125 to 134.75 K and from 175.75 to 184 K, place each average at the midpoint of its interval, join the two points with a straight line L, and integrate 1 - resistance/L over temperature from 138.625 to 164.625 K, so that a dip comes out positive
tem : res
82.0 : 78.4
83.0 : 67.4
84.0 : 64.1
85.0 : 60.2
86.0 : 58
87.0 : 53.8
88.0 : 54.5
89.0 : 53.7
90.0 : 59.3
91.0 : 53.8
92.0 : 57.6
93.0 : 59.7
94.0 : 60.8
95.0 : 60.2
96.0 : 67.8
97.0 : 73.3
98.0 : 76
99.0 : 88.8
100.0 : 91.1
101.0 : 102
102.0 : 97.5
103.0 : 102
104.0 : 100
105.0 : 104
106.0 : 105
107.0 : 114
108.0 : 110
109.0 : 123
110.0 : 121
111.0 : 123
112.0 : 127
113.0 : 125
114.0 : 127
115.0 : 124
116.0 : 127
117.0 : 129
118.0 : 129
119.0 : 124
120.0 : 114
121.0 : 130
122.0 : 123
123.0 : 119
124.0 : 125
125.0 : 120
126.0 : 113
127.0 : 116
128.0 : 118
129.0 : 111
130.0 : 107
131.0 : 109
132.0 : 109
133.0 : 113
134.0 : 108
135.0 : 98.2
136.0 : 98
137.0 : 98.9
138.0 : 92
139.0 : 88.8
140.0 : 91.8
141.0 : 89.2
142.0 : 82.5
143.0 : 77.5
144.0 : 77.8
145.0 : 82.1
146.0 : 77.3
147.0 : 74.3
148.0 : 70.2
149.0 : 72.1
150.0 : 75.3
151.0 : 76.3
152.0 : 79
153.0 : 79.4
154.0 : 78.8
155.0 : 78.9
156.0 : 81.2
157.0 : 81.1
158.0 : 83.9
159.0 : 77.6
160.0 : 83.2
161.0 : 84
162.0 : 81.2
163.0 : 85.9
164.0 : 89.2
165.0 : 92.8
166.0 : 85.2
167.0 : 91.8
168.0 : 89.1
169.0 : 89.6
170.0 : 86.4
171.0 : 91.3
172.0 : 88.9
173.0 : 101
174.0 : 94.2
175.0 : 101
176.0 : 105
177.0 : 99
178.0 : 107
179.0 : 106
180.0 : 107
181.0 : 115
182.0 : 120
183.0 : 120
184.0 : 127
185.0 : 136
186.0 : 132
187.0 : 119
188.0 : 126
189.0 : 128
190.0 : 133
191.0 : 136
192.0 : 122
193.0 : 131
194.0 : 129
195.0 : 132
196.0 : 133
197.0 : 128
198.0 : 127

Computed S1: 7.4 K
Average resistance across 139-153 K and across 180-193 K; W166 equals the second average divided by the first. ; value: 1.59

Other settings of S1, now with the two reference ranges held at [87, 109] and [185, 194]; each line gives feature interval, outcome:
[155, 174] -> 4.8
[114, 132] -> -5.0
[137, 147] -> 1.9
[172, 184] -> 1.6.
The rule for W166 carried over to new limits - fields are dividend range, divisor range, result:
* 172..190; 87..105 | 1.54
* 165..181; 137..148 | 1.16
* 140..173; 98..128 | 0.72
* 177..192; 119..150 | 1.21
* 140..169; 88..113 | 0.92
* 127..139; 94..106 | 1.21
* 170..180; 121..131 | 0.85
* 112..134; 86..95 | 2.10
